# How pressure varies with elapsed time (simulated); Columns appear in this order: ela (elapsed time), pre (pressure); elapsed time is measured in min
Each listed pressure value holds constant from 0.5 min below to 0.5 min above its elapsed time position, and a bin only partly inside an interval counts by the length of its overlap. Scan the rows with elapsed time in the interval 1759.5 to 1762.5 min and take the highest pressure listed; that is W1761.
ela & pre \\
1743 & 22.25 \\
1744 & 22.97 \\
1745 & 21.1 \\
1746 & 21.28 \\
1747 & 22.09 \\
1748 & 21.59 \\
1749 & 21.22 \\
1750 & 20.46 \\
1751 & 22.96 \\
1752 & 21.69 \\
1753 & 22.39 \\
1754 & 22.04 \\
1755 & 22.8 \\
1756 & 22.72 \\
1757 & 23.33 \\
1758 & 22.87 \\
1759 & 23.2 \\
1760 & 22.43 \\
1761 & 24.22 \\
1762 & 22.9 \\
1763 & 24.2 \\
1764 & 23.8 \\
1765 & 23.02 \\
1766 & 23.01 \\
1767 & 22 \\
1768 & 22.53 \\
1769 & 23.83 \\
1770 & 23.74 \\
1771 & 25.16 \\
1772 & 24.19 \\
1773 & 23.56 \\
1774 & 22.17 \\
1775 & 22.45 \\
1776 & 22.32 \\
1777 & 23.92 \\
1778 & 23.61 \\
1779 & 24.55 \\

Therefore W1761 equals 24.22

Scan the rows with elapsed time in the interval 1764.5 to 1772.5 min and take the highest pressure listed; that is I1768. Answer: 25.16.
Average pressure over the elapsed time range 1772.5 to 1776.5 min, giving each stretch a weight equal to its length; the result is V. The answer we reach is 22.6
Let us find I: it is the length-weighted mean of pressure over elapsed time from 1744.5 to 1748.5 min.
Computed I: 21.5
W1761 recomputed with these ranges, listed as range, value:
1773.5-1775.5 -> 22.45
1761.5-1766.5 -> 24.2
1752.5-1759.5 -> 23.33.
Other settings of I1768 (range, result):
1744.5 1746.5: 21.28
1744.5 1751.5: 22.96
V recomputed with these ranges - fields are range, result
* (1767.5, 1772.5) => 23.9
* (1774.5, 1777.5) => 22.9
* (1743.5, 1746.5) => 21.8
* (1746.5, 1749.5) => 21.6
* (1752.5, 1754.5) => 22.2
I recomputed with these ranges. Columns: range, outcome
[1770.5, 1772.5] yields 24.7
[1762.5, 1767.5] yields 23.2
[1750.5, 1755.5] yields 22.4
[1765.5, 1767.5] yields 22.5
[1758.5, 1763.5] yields 23.4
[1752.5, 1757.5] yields 22.7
